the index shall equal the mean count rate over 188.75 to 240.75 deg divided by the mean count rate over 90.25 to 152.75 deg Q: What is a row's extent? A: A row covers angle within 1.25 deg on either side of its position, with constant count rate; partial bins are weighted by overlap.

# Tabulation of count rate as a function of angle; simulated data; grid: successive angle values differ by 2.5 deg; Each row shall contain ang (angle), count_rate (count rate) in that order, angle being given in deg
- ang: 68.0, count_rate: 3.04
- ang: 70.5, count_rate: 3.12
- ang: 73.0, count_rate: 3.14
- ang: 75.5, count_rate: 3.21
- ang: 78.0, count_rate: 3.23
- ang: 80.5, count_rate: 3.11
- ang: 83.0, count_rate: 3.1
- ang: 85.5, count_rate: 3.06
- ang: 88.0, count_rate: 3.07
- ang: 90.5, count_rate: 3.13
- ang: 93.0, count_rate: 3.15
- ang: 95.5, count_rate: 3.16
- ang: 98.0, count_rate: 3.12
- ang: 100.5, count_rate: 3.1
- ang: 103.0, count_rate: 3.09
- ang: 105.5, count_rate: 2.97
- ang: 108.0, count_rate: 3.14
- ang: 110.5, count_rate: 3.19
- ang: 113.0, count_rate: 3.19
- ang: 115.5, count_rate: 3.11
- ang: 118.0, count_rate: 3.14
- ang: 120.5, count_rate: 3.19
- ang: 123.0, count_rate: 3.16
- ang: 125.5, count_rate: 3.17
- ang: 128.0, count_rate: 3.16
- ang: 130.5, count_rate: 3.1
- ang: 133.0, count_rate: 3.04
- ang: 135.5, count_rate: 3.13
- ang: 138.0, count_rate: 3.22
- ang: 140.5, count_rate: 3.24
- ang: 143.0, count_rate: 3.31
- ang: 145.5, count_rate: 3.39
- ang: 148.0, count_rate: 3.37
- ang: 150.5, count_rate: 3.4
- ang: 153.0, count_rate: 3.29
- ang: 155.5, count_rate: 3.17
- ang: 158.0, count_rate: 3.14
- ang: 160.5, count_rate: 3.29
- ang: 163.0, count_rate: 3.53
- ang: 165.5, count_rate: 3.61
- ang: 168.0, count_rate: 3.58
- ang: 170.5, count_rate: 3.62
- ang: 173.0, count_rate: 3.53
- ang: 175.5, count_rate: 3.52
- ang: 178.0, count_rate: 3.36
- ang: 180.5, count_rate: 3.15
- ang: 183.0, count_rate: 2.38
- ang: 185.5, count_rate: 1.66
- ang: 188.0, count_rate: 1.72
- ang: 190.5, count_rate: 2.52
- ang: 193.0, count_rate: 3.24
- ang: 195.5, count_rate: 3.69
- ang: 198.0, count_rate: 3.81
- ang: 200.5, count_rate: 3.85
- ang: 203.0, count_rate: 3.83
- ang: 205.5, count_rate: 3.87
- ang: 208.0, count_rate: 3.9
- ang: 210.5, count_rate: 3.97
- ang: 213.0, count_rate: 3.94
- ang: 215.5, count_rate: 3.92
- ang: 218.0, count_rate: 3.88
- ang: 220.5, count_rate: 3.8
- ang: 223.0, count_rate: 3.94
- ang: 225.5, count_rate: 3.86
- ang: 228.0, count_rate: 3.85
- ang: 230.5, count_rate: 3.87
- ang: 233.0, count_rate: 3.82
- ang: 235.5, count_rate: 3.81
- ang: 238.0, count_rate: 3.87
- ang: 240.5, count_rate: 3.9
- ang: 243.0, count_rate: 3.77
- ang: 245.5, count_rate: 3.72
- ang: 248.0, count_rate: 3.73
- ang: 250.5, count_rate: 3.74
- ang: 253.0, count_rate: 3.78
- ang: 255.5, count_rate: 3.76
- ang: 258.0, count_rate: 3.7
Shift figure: 1.2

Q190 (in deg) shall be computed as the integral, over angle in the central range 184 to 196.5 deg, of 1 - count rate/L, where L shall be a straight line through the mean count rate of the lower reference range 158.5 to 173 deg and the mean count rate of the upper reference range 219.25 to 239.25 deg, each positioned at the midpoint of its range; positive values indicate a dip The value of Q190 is 3.8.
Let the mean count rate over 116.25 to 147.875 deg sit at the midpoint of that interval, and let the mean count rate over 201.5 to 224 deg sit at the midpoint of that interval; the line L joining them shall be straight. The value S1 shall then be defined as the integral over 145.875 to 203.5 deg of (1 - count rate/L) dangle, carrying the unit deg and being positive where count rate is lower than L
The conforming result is 5.4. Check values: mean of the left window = 3.19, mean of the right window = 3.89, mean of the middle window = 3.22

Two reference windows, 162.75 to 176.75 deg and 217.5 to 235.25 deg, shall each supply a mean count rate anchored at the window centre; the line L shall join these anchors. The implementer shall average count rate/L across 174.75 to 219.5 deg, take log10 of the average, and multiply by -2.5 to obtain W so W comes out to 0.114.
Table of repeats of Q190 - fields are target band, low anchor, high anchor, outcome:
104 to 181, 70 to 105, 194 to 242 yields 3.6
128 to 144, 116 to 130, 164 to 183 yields 0.3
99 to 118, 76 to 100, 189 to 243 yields 0.7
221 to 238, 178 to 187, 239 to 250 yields -1.9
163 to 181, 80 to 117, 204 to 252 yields 0.2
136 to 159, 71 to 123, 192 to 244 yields 1.0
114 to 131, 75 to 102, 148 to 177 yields 0.6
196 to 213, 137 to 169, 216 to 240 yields -0.8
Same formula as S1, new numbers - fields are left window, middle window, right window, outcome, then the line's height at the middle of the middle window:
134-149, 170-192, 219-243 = 4.5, 3.53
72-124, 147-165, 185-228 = 0.1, 3.35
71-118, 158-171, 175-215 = -1.0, 3.24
